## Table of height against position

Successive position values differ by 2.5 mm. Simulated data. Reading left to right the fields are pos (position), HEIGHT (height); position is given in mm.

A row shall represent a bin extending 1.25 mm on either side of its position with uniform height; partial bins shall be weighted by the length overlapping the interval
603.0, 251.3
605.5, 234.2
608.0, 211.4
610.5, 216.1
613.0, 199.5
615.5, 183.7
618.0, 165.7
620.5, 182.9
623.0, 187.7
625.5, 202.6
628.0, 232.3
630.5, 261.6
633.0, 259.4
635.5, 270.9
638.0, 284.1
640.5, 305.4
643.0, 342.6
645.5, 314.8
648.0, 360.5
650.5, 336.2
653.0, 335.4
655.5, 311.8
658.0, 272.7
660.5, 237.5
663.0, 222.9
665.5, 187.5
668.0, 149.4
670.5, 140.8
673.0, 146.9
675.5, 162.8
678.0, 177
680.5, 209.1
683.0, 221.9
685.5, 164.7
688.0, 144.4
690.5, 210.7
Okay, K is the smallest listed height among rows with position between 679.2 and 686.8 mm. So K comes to 164.7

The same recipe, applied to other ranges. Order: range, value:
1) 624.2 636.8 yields 202.6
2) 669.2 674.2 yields 140.8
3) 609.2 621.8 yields 165.7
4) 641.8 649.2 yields 314.8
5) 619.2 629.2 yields 182.9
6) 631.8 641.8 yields 259.4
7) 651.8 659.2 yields 272.7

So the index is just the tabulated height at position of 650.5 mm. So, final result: 336.2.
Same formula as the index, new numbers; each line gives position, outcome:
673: 146.9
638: 284.1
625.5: 202.6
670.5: 140.8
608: 211.4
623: 187.7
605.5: 234.2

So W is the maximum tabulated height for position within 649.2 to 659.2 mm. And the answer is 336.2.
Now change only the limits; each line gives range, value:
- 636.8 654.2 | 360.5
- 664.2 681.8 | 209.1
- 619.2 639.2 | 284.1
